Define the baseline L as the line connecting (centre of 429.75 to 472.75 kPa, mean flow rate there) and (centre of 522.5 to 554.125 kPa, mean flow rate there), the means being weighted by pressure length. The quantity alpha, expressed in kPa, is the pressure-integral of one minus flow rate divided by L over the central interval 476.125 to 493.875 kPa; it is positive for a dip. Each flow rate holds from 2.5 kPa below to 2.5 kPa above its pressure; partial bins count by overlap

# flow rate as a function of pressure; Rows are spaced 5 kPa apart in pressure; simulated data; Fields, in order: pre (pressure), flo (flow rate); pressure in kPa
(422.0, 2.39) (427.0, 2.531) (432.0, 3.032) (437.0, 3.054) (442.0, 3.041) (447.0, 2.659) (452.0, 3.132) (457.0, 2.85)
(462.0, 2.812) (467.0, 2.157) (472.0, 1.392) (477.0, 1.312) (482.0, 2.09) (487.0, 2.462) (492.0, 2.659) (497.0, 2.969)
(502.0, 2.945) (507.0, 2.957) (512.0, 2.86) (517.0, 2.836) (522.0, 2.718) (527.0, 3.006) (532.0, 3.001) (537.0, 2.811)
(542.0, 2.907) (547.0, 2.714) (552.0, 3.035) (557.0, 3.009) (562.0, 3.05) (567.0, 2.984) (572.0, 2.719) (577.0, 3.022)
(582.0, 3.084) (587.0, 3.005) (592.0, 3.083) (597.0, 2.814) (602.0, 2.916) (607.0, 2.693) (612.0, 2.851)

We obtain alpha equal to 3.88 kPa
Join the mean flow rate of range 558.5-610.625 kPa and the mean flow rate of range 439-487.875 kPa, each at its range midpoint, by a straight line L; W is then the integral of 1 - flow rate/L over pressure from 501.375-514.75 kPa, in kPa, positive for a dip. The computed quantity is -1.7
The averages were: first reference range 2.4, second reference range 2.94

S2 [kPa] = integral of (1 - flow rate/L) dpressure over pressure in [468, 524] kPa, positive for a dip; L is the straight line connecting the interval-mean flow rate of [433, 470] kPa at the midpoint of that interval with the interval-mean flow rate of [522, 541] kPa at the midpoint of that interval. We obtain 7.89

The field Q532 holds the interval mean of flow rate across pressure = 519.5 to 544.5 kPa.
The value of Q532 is 2.89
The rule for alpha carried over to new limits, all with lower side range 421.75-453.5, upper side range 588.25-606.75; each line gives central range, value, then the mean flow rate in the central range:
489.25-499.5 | 0.25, 2.81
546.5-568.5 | -0.62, 2.98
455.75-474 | 3.66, 2.29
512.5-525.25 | 0.36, 2.8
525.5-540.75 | -0.22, 2.93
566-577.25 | 0.11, 2.88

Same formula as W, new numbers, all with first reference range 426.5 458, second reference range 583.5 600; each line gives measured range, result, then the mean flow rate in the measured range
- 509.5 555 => 1.2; 2.88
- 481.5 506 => 2.1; 2.69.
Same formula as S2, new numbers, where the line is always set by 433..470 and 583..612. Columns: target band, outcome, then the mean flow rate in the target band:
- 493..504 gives -0.31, 2.92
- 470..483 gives 5.87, 1.55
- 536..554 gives 0.02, 2.87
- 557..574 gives -0.31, 2.94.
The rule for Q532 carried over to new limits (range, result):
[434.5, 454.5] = 2.97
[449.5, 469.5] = 2.74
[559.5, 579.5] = 2.94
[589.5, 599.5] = 2.95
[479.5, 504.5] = 2.62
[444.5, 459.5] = 2.88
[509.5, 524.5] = 2.8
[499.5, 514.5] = 2.92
